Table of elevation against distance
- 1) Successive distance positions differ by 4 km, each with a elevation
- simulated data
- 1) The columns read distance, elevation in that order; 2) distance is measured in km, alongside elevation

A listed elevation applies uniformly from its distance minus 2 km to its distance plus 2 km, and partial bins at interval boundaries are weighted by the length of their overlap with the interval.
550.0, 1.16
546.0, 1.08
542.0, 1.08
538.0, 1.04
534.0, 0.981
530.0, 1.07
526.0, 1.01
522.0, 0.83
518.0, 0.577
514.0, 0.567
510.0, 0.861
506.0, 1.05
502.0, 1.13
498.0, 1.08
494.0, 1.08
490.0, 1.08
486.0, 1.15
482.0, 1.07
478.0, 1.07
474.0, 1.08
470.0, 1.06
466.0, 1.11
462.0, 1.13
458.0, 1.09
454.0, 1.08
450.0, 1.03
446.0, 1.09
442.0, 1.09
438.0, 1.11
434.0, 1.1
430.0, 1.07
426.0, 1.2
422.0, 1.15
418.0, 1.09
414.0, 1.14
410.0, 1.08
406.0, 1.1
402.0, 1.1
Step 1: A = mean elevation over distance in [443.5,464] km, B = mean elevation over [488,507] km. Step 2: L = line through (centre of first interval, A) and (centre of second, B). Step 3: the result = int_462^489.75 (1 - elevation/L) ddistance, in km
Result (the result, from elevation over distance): -0.2 km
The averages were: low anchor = 1.08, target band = 1.09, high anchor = 1.09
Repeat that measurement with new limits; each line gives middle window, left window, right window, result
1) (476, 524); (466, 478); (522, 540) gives 3.78 km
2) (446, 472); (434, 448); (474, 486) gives 0.18 km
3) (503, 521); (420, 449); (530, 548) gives 4.69 km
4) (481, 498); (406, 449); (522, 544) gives -0.63 km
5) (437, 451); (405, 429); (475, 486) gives 0.34 km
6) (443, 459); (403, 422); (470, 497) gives 0.34 km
